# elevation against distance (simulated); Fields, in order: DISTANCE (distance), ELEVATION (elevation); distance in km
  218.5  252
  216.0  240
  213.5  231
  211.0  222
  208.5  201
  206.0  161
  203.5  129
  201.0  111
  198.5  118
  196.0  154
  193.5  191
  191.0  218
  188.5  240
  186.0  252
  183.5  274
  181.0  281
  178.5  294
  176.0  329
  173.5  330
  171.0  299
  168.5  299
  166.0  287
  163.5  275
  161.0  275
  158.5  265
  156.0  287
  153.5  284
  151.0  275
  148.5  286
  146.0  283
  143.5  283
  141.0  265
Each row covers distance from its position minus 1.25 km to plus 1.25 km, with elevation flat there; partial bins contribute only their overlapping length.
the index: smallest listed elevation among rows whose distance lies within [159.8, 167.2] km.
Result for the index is 275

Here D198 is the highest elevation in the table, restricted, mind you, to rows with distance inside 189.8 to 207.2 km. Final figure 218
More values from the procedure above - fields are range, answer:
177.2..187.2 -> 294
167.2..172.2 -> 299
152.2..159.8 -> 287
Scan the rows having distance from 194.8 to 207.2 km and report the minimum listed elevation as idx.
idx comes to 111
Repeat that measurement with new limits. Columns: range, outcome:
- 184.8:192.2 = 218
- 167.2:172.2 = 299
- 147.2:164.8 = 265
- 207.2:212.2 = 201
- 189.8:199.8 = 118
